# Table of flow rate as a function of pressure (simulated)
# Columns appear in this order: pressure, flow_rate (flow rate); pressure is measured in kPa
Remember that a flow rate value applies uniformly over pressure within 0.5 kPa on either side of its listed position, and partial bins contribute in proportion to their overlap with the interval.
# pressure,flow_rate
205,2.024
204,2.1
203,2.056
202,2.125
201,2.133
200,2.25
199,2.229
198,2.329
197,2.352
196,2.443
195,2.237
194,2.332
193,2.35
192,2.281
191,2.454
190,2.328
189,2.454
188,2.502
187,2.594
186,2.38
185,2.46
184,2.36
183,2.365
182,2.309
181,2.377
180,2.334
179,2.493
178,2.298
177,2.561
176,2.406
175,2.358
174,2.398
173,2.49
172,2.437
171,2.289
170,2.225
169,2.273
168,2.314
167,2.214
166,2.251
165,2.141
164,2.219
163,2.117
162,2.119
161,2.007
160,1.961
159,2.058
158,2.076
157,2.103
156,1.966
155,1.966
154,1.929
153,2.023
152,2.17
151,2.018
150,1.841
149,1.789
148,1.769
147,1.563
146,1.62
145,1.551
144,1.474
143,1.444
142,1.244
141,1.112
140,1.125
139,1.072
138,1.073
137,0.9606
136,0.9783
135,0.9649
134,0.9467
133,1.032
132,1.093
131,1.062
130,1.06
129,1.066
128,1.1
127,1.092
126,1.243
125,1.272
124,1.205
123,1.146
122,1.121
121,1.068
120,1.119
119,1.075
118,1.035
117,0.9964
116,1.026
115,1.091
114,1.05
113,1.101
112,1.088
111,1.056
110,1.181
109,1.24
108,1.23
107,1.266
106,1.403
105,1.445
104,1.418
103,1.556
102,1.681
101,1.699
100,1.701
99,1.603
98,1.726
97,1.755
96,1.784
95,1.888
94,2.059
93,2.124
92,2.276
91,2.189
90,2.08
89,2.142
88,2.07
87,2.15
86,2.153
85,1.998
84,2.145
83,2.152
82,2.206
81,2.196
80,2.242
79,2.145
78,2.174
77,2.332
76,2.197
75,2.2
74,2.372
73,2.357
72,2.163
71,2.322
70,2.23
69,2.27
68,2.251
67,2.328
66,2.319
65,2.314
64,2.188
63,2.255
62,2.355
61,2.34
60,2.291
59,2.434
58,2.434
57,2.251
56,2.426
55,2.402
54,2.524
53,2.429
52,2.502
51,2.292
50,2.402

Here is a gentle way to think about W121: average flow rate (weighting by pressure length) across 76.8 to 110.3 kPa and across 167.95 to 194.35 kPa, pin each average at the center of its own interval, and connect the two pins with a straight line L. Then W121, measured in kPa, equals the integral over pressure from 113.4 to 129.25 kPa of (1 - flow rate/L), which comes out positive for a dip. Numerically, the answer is 7.2 kPa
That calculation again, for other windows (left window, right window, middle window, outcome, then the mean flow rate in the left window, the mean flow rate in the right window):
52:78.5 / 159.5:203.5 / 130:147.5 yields 8.5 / 2.32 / 2.31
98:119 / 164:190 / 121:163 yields 8.5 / 1.3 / 2.37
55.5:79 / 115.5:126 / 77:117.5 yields -1.6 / 2.29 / 1.11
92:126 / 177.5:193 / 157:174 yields -0.5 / 1.38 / 2.4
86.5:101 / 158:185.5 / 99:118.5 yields 7.1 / 1.96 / 2.29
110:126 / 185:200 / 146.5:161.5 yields -2.0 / 1.1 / 2.37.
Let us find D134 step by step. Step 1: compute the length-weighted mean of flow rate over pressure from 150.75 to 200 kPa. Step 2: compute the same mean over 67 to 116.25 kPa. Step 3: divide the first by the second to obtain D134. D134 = 1.23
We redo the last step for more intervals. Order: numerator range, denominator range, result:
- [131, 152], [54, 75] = 0.58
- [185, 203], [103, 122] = 2.00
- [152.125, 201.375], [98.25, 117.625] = 1.74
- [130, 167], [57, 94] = 0.73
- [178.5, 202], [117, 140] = 2.18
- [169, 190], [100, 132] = 1.99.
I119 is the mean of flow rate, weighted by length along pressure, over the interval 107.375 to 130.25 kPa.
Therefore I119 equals 1.12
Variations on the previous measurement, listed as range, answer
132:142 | 1.04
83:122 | 1.57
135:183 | 1.94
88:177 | 1.62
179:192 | 2.41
